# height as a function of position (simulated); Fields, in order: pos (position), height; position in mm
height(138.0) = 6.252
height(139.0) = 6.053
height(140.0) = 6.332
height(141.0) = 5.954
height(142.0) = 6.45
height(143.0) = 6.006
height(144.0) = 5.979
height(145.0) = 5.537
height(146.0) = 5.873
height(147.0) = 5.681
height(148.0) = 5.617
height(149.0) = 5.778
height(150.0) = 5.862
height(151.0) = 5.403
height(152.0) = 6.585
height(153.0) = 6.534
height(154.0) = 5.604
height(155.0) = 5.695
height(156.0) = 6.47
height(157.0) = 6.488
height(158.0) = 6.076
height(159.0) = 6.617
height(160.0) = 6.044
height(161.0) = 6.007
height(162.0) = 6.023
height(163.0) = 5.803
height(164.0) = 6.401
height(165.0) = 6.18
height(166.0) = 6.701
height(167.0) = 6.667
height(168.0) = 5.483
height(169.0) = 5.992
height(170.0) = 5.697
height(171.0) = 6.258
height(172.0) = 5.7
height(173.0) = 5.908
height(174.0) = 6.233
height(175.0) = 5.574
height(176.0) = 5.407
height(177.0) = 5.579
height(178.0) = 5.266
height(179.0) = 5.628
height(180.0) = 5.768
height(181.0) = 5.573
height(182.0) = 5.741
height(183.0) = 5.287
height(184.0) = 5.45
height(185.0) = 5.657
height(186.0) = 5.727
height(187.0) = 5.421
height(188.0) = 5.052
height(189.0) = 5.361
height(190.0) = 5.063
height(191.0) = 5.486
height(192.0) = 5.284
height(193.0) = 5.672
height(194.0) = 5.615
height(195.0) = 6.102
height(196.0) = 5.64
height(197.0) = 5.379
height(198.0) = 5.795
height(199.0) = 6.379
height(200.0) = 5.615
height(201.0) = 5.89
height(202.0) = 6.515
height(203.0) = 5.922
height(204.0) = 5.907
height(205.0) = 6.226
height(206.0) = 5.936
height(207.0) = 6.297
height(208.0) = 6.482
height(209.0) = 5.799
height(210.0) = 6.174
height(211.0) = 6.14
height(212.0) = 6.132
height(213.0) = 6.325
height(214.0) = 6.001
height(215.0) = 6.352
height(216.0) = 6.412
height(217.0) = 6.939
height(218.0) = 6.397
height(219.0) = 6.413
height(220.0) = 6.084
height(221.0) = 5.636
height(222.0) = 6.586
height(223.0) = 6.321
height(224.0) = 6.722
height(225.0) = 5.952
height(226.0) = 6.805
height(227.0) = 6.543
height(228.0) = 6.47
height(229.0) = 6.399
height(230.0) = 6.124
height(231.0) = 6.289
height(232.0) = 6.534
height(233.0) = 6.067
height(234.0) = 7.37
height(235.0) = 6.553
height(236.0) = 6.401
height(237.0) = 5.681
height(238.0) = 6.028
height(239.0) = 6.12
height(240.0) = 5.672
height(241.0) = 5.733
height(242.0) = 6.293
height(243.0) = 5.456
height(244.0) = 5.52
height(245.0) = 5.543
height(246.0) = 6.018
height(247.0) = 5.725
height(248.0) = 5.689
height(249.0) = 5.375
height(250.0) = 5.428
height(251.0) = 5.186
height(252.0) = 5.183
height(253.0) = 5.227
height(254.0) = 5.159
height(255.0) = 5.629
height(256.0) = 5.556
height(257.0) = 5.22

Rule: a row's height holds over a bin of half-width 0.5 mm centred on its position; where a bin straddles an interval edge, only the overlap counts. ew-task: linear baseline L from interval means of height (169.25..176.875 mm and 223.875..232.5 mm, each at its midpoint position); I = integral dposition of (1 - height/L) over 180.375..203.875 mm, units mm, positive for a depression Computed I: 1.50 mm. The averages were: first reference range 5.82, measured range 5.64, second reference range 6.41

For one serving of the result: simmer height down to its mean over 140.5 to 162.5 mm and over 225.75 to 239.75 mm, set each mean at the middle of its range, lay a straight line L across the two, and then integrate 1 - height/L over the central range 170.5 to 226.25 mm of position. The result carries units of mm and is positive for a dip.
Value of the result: 2.8 mm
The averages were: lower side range 6.01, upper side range 6.36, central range 5.91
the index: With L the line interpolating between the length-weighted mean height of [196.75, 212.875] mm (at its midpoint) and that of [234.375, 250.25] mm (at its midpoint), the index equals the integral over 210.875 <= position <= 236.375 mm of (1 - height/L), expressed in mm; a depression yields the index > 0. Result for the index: -1.9 mm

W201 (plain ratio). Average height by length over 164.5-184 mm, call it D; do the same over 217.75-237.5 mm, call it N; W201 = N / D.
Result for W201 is 1.10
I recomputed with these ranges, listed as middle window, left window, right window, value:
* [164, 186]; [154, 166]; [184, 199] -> 0.2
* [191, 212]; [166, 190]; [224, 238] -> 0.2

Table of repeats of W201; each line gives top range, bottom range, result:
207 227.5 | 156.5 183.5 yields 1.06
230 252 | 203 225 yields 0.95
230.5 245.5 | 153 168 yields 0.98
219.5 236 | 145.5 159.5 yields 1.06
